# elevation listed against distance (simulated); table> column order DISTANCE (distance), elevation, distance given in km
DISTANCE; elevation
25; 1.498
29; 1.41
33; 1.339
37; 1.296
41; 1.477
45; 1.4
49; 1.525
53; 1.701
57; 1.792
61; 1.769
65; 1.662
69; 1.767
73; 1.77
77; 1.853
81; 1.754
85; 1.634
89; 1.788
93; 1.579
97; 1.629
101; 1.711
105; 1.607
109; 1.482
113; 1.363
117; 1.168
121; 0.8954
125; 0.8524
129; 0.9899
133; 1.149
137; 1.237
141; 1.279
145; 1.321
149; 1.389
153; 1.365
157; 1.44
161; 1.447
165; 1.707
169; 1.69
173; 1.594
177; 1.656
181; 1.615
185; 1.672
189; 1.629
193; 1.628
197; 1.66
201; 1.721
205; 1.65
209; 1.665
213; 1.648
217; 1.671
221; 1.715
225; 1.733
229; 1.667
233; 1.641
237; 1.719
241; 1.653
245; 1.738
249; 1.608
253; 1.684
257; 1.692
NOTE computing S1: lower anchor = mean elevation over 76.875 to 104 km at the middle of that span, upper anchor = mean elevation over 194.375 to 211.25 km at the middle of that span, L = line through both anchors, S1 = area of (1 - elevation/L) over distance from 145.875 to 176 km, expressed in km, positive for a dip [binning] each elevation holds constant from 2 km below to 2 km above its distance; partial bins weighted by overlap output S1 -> 2.9 km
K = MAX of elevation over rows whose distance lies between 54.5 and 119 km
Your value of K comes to 1.853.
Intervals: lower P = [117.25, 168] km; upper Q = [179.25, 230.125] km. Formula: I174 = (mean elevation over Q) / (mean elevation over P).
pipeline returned 1.32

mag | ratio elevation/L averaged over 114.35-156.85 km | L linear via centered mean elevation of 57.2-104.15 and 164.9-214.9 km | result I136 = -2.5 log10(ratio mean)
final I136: 0.39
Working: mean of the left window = 1.72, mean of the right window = 1.65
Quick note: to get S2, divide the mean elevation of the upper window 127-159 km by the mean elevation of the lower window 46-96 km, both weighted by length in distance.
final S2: 0.74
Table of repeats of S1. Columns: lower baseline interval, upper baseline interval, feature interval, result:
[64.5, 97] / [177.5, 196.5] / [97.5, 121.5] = 4.0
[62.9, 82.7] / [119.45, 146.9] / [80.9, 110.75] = -2.6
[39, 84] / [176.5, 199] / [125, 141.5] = 5.4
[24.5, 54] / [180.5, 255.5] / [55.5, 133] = -0.5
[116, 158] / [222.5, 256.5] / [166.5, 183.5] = -3.4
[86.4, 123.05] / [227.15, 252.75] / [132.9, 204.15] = 2.1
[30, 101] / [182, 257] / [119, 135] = 6.6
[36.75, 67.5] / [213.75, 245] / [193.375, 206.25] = 0.0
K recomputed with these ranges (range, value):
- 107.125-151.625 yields 1.482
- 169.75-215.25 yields 1.721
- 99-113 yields 1.711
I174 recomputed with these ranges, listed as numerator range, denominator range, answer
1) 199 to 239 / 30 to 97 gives 1.03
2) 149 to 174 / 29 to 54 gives 1.06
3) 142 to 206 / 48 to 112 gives 0.93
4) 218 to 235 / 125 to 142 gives 1.51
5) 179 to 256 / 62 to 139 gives 1.13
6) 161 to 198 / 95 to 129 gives 1.24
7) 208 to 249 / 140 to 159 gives 1.23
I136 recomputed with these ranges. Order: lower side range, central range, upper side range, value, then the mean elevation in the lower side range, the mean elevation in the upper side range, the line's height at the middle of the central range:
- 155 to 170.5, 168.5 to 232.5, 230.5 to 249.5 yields -0.028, 1.57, 1.68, 1.62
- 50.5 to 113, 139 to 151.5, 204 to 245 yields 0.255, 1.69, 1.68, 1.68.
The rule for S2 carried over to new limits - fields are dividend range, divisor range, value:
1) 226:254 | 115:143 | 1.55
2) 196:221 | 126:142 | 1.47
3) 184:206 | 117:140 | 1.58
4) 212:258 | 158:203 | 1.03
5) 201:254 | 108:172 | 1.29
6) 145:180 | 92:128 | 1.13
